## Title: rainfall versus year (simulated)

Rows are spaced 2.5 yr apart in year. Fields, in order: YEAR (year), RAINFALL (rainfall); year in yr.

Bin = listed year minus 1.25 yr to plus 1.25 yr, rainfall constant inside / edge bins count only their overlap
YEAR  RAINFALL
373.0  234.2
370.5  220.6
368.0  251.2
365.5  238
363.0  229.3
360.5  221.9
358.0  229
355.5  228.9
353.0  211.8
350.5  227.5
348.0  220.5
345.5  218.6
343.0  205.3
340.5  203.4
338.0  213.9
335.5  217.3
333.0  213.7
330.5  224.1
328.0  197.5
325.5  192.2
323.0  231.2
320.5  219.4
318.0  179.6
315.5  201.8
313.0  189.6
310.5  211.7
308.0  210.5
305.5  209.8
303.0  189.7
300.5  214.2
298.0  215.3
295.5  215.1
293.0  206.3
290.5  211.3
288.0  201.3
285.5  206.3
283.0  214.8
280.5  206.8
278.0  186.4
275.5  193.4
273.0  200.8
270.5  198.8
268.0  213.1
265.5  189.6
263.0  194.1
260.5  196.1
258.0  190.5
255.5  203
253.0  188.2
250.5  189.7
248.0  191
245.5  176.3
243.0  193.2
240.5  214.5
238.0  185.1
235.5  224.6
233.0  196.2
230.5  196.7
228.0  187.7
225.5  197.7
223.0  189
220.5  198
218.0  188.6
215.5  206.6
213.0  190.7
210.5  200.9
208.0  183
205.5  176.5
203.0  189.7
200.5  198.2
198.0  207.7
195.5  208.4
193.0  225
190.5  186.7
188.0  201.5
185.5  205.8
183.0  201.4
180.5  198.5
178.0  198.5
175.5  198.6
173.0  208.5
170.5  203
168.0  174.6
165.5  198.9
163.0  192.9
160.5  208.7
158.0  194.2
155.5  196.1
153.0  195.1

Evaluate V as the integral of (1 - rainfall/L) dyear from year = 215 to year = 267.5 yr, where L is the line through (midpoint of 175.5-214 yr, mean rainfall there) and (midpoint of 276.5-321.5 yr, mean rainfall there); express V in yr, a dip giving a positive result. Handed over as 1.6 yr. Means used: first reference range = 198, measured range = 195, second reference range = 205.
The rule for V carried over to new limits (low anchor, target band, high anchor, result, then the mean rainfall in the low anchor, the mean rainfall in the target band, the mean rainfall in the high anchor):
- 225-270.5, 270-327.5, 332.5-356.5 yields 0.5 yr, 196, 205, 216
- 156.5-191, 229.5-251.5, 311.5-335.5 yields 0.6 yr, 198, 196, 206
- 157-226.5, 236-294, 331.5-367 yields 2.8 yr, 198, 198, 220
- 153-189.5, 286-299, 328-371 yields 0.3 yr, 198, 210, 221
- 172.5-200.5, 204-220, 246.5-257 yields 0.6 yr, 203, 191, 193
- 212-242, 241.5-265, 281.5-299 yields 1.3 yr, 198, 192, 210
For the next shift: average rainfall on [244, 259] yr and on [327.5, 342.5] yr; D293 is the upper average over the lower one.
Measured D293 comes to 1.12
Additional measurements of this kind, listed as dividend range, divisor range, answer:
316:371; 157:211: 1.10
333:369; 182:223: 1.12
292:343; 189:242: 1.05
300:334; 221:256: 1.06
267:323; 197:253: 1.05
